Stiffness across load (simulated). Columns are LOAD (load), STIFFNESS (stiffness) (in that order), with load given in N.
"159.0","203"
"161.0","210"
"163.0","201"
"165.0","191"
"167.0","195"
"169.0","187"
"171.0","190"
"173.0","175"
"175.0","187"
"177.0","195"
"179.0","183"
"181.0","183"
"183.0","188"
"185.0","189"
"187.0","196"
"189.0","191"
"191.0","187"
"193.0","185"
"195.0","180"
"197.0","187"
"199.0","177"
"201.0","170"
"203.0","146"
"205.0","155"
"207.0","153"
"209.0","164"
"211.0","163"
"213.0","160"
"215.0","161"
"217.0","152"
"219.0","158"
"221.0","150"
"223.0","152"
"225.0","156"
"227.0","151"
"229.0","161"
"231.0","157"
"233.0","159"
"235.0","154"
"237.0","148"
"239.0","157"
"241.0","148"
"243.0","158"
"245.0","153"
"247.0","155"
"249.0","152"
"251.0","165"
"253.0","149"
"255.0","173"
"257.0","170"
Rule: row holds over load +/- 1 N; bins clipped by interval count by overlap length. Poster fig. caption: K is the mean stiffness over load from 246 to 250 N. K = 154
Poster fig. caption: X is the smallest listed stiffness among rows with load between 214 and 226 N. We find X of 150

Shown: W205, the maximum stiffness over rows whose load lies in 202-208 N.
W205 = 155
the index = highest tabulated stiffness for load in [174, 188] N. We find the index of 196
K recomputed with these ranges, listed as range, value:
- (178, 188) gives 188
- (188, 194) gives 188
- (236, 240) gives 152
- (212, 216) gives 160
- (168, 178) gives 187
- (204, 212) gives 159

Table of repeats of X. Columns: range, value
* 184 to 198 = 180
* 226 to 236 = 151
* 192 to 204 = 146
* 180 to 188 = 183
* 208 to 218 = 152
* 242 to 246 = 153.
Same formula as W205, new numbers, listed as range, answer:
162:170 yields 201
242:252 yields 165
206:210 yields 164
